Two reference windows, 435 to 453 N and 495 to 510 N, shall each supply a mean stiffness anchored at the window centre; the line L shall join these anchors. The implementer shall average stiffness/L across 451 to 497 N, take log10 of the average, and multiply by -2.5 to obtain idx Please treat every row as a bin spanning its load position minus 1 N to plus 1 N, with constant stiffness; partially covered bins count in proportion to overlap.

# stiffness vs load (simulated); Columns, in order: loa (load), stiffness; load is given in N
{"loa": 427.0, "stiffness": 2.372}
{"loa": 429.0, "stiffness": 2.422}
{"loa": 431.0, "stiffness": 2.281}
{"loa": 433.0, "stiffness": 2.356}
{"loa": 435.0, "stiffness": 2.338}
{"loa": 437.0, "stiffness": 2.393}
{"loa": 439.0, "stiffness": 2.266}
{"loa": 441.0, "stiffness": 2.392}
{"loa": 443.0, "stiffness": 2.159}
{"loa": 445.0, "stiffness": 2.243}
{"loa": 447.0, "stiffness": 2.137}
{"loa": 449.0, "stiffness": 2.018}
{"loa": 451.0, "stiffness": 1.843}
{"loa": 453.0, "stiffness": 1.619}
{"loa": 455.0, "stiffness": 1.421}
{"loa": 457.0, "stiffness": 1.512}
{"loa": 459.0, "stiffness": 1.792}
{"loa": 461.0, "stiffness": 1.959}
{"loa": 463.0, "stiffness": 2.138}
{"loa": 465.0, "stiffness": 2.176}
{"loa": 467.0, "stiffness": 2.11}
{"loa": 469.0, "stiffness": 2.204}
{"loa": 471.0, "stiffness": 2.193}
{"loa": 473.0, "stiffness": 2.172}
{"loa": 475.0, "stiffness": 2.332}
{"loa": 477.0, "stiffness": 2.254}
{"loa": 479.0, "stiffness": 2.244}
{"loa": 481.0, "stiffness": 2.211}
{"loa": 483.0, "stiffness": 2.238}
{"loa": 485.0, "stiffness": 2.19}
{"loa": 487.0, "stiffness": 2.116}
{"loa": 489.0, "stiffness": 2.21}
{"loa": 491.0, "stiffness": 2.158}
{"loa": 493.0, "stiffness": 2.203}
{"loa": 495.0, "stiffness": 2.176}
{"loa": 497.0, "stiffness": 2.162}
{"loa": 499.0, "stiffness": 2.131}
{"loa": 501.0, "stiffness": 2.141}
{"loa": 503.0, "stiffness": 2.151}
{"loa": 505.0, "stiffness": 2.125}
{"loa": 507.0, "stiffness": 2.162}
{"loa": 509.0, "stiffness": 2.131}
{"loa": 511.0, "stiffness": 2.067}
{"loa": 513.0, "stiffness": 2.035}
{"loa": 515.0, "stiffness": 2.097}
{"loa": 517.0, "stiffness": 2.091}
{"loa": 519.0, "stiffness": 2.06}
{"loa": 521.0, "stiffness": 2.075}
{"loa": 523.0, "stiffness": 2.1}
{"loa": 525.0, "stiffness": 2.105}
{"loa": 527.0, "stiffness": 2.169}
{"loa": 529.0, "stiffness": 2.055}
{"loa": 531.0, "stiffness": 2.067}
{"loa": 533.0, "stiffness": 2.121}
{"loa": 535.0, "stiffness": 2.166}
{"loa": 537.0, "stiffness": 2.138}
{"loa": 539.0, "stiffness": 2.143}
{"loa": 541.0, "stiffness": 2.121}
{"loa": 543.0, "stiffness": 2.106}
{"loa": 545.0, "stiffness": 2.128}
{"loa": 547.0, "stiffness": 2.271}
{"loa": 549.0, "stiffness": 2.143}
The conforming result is 0.04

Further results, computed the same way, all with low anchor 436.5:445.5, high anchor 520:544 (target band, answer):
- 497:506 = 0.016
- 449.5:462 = 0.306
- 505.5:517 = 0.028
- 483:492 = 0.011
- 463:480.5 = 0.011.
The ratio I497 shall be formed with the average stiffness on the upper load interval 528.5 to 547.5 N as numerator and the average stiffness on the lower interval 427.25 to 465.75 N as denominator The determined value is 1.02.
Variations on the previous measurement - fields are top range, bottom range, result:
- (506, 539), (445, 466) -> 1.12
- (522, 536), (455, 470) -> 1.08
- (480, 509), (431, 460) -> 1.06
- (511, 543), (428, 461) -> 1.01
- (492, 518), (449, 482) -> 1.06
